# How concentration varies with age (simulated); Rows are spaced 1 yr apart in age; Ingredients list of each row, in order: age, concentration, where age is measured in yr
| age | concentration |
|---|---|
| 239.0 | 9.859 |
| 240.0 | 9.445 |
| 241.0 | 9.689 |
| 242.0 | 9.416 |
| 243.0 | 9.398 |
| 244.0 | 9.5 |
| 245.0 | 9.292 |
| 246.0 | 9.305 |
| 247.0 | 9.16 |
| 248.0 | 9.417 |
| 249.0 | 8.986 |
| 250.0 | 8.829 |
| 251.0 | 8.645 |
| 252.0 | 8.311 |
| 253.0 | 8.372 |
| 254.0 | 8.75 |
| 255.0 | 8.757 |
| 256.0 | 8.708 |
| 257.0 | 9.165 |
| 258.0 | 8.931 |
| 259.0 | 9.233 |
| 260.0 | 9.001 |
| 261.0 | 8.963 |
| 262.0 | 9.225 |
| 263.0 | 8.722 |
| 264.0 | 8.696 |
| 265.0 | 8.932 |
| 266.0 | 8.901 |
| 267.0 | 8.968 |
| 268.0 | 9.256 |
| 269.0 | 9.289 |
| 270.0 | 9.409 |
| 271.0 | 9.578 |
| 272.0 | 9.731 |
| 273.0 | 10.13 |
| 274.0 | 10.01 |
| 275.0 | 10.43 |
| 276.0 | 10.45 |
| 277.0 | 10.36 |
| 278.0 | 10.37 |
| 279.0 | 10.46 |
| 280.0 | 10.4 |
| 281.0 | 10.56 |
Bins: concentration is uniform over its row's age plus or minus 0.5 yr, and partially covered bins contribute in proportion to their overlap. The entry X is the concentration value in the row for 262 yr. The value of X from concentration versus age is 9.225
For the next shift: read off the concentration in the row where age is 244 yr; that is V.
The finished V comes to 9.5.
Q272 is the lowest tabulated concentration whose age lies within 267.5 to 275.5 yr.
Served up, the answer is 9.256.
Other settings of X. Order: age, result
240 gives 9.445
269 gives 9.289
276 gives 10.45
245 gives 9.292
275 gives 10.43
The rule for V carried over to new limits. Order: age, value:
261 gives 8.963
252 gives 8.311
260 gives 9.001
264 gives 8.696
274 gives 10.01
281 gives 10.56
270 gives 9.409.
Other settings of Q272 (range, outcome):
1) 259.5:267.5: 8.696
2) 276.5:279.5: 10.36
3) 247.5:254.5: 8.311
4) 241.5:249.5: 8.986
